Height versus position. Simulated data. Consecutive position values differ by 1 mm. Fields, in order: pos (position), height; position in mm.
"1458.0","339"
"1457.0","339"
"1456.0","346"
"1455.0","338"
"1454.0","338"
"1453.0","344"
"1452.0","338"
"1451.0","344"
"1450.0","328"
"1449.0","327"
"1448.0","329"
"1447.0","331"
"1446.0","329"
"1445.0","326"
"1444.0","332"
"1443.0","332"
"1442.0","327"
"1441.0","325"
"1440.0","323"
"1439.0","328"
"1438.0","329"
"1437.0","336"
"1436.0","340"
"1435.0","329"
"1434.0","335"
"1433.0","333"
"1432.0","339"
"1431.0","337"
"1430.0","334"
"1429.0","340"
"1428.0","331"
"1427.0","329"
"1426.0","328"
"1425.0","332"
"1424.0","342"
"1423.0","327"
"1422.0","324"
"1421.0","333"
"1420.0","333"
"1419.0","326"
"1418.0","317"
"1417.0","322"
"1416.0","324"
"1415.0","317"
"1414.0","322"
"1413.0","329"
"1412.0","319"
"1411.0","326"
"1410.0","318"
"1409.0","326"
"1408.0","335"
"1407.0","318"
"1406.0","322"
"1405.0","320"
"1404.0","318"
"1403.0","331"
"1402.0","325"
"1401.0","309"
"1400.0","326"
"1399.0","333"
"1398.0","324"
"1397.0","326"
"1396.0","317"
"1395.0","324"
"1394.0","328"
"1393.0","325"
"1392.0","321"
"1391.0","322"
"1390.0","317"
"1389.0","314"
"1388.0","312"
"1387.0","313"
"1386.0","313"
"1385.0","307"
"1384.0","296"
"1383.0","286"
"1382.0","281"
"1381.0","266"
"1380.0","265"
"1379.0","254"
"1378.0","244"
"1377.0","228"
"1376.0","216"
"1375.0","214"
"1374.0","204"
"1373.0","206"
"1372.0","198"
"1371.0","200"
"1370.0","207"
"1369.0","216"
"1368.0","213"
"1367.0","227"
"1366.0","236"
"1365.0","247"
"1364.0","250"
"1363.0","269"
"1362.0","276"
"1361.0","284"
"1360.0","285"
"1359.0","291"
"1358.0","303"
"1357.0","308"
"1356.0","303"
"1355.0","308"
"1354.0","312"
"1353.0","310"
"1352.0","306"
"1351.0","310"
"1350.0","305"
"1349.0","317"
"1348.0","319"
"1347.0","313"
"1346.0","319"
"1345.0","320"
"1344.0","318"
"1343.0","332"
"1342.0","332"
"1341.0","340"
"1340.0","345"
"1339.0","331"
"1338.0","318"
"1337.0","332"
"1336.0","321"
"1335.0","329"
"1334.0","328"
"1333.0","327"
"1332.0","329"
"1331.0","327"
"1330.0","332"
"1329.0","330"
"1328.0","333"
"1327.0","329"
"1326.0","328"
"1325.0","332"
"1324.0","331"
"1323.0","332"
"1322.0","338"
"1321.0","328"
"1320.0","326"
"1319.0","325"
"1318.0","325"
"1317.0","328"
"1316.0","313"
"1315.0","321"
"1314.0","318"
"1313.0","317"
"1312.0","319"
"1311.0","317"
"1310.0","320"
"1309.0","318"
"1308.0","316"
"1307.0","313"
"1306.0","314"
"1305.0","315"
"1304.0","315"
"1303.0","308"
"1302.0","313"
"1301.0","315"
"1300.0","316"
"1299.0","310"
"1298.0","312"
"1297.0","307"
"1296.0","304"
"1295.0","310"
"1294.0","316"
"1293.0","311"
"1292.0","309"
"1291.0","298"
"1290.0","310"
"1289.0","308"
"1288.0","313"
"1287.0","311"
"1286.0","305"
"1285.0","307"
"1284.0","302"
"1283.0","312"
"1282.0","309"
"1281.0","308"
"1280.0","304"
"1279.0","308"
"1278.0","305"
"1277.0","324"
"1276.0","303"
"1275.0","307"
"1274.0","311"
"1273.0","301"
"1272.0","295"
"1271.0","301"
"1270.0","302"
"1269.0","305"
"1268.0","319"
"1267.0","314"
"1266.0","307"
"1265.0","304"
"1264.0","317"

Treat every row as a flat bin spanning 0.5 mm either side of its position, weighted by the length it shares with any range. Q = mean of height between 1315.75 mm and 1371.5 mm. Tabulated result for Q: 305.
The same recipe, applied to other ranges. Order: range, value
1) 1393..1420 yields 323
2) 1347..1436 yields 300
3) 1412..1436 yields 330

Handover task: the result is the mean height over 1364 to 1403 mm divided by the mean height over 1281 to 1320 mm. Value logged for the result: 0.9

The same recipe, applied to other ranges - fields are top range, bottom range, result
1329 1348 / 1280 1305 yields 1.06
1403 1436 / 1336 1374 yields 1.15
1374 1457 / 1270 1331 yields 1.01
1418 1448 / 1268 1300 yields 1.08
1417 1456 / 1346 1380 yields 1.26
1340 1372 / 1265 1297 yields 0.93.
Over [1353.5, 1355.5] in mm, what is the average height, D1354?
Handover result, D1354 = 310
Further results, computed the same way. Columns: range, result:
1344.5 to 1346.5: 320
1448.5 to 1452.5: 334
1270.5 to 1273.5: 299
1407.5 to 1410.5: 326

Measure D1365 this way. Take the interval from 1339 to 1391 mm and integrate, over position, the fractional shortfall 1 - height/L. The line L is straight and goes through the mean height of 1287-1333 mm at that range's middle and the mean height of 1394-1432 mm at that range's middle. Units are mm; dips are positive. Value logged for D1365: 6.8 mm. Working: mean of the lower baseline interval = 319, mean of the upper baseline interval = 326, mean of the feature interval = 280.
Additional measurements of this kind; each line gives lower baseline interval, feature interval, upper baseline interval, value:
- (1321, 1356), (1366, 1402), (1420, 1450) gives 5.7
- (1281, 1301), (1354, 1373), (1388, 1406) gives 3.6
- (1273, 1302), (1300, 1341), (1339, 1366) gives -2.4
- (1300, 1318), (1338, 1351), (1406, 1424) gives -0.2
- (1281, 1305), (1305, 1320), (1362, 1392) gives -1.1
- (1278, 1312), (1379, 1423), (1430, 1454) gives 1.4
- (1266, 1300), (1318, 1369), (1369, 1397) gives -3.9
